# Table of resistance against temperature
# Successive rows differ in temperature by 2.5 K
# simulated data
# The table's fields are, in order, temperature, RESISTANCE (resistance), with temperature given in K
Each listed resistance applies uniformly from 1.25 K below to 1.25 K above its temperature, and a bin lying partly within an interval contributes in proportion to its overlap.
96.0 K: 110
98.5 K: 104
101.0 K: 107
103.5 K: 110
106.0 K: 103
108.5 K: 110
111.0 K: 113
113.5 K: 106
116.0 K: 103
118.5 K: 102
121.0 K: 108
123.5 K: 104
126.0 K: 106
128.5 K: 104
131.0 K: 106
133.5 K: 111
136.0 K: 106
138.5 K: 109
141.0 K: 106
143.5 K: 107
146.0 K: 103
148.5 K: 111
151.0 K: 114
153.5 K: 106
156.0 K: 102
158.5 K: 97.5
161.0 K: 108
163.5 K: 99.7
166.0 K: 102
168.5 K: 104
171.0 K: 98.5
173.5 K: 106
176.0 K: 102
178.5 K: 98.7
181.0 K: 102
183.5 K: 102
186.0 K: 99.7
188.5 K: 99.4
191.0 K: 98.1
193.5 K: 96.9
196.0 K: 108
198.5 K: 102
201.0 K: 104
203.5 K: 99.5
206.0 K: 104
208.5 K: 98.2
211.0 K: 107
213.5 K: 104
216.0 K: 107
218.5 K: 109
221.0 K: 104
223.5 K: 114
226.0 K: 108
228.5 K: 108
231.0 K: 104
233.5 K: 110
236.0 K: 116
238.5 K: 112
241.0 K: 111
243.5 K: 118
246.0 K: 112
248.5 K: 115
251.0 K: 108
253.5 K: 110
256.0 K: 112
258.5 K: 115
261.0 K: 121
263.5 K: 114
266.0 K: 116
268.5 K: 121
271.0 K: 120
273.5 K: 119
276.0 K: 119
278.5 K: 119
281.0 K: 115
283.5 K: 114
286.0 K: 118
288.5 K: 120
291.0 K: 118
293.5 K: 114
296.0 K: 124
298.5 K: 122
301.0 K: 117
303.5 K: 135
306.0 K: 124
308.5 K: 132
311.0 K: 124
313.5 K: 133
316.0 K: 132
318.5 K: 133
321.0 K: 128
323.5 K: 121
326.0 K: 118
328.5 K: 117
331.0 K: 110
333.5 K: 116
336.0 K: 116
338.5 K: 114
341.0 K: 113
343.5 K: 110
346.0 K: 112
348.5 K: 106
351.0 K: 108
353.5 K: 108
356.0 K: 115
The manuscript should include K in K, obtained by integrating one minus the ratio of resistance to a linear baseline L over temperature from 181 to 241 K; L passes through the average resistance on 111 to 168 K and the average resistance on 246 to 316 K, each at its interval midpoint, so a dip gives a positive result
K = 4.02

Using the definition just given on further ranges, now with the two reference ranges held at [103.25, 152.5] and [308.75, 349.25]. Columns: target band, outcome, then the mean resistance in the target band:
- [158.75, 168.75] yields 0.6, 103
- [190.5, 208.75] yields 1.6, 102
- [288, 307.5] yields -0.7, 122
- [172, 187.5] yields 1.2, 102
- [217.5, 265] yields 1.0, 112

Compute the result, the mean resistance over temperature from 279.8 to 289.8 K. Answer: 117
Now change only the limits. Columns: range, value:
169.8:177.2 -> 102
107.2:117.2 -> 108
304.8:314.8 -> 128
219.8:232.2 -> 108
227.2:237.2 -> 109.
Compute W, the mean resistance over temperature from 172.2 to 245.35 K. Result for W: 105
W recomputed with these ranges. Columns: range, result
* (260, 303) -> 119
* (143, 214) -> 103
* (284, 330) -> 124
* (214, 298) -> 114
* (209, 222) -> 106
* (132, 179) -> 105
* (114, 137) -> 106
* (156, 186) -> 102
